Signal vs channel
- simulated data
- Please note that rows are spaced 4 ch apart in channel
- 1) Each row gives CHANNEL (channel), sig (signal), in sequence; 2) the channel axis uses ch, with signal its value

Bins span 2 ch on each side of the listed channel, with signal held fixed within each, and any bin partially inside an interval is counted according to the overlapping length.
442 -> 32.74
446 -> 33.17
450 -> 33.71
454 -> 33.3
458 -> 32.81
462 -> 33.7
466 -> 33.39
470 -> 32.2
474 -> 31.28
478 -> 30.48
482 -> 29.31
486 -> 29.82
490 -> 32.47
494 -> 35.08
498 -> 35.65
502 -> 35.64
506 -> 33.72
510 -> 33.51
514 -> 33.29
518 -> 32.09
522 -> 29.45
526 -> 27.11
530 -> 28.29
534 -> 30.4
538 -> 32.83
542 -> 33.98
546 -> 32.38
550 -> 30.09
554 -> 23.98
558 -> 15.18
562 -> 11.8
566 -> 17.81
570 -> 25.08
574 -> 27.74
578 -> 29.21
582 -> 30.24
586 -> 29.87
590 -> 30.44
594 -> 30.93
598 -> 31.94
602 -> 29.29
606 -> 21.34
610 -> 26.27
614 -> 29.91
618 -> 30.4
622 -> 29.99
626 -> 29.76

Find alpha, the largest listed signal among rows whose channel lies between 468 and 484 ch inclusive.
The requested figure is 32.2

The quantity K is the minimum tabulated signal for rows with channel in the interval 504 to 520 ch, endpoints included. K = 32.09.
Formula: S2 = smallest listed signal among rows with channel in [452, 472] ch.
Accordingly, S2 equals 32.2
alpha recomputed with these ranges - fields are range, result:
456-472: 33.7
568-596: 30.93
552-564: 23.98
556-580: 29.21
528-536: 30.4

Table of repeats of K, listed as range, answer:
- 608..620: 26.27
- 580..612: 21.34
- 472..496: 29.31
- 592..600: 30.93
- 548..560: 15.18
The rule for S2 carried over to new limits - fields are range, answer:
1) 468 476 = 31.28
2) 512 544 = 27.11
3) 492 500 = 35.08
